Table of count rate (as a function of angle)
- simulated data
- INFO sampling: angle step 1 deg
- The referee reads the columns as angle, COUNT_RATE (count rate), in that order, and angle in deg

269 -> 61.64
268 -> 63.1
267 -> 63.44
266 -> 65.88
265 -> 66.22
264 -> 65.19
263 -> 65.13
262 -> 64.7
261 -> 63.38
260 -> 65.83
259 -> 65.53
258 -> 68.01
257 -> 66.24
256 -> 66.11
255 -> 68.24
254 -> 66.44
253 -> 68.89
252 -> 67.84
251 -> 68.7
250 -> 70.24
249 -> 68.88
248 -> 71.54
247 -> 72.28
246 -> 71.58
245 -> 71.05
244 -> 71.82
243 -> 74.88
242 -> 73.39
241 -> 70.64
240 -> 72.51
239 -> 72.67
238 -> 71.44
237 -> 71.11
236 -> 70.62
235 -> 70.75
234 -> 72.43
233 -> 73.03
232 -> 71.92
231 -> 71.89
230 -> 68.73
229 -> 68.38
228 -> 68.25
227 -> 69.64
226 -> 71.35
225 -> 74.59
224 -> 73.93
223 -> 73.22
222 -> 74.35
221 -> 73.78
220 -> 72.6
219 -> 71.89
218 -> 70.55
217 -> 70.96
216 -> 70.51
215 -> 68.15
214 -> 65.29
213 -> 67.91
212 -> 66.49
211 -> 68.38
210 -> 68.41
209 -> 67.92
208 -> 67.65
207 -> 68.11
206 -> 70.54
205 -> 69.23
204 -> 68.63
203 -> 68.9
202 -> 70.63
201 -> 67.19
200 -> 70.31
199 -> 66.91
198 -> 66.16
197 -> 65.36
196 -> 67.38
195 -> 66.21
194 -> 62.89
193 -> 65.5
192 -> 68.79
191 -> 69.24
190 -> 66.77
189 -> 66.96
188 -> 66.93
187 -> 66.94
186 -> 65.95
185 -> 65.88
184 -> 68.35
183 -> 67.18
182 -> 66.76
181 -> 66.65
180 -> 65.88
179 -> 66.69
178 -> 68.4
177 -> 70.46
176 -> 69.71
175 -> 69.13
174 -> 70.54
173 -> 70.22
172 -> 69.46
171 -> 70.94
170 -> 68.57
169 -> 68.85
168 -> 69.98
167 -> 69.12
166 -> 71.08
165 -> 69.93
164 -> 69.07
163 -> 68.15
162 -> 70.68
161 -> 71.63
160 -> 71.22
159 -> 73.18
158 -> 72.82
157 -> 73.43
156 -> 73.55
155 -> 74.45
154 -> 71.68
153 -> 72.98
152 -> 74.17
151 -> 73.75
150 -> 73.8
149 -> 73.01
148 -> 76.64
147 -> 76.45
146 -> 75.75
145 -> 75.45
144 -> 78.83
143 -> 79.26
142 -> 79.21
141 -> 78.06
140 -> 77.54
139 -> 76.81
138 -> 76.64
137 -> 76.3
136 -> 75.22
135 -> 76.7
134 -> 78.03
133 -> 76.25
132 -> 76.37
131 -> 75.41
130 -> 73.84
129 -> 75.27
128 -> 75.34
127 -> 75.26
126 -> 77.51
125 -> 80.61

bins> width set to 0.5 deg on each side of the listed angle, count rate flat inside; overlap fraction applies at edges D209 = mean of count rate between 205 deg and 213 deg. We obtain 68.3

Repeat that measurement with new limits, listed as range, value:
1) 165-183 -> 68.9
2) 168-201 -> 67.7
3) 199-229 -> 69.9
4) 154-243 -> 69.6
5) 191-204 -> 67.3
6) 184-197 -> 66.6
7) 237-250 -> 71.8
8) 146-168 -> 72.4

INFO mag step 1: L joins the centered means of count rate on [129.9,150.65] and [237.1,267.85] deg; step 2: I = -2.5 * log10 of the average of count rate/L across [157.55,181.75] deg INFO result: 0.07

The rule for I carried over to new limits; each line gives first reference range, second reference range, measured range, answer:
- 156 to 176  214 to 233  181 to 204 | 0.06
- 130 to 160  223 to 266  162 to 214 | 0.07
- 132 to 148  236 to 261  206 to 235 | 0.02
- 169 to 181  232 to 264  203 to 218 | 0.01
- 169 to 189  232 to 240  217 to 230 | -0.01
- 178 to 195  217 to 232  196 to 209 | 0.01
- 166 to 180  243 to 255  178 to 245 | 0.01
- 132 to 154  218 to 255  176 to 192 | 0.10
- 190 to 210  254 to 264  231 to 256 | -0.07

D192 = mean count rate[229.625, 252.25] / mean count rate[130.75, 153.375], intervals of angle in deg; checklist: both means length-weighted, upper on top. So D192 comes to 0.9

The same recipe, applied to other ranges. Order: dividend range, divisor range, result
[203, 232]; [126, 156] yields 0.92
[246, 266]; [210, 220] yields 0.98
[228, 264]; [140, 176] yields 0.96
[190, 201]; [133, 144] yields 0.86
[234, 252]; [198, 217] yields 1.04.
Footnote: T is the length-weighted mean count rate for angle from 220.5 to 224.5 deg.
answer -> 73.8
